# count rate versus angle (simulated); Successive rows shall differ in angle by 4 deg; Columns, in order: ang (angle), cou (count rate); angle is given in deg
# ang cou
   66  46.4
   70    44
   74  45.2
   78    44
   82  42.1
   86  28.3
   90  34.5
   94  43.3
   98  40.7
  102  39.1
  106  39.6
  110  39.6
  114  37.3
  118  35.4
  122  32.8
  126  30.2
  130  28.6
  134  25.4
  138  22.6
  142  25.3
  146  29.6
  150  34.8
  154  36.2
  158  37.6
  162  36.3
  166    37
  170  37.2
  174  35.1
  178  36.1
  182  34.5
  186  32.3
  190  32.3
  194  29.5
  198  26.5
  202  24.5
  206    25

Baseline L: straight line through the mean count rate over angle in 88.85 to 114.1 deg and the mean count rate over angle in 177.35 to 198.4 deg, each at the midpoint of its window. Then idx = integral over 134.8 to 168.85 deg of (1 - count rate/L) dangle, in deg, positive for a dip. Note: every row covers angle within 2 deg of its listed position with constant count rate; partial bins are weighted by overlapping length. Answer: 2.60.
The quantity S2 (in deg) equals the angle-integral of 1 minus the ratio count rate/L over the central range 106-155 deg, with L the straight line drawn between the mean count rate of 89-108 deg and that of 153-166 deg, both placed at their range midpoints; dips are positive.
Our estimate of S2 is 8.3 deg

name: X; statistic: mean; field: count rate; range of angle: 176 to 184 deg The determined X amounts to 35.3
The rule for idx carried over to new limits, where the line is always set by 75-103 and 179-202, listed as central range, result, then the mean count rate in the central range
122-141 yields 4.4 deg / 27.3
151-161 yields -0.9 deg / 36.6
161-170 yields -1.1 deg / 36.8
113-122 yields 0.3 deg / 35.5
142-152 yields 1.0 deg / 30.8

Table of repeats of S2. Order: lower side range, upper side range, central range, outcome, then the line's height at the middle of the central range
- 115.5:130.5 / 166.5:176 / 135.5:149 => 3.0 deg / 33.9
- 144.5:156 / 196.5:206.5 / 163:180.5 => -3.5 deg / 30.2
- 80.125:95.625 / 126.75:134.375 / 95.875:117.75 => -4.1 deg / 32.9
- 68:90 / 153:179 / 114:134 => 3.5 deg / 38.3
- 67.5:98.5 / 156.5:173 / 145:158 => 1.0 deg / 37.4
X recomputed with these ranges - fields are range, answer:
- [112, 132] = 32.9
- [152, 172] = 36.9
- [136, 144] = 24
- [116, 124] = 34.1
